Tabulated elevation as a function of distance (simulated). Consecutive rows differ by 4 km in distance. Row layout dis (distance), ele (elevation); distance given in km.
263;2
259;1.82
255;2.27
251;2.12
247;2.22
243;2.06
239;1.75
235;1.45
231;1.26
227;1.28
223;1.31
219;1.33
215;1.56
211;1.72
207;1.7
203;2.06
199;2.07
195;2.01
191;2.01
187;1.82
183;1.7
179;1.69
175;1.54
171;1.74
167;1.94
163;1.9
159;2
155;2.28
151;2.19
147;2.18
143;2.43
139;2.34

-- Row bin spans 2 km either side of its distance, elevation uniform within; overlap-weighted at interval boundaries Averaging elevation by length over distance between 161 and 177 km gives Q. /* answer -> 1.78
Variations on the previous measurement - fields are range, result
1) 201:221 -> 1.67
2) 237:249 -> 2.01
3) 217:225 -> 1.32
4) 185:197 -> 1.95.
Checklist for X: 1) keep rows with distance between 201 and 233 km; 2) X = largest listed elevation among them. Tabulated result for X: 2.06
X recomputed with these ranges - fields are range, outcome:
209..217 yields 1.72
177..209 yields 2.07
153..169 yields 2.28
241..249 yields 2.22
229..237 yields 1.45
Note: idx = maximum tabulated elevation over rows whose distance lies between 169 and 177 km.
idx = 1.74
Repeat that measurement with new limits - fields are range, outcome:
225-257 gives 2.27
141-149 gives 2.43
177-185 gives 1.7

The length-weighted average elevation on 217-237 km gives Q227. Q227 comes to 1.33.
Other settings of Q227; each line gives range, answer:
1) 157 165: 1.95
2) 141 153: 2.27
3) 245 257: 2.2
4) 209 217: 1.64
